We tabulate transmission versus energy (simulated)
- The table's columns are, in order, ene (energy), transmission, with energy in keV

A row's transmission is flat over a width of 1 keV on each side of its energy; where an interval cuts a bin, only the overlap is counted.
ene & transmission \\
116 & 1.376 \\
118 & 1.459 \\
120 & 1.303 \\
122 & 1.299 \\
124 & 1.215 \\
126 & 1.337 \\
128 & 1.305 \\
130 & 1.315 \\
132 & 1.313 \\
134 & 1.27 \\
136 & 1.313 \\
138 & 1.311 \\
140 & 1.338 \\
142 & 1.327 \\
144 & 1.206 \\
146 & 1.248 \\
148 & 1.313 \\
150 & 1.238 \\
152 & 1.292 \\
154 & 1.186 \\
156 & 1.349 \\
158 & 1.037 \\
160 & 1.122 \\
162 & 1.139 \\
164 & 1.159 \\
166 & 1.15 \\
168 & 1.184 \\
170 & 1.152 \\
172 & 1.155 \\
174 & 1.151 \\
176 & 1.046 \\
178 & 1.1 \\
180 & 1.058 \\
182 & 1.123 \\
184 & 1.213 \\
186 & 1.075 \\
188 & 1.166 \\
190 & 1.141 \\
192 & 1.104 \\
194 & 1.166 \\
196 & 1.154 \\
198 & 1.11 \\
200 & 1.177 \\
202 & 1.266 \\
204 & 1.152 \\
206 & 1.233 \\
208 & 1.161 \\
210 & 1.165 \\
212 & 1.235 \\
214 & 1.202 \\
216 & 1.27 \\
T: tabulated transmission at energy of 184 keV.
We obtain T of 1.213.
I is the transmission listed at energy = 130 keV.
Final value 1.315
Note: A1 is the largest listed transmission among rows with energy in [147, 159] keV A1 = 1.349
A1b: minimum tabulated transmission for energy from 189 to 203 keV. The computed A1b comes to 1.104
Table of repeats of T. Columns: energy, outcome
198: 1.11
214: 1.202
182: 1.123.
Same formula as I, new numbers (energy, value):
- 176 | 1.046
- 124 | 1.215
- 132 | 1.313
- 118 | 1.459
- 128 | 1.305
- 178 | 1.1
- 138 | 1.311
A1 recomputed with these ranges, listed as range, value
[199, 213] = 1.266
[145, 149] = 1.313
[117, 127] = 1.459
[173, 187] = 1.213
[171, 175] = 1.155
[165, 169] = 1.184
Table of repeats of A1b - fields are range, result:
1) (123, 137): 1.215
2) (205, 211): 1.161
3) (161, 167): 1.139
